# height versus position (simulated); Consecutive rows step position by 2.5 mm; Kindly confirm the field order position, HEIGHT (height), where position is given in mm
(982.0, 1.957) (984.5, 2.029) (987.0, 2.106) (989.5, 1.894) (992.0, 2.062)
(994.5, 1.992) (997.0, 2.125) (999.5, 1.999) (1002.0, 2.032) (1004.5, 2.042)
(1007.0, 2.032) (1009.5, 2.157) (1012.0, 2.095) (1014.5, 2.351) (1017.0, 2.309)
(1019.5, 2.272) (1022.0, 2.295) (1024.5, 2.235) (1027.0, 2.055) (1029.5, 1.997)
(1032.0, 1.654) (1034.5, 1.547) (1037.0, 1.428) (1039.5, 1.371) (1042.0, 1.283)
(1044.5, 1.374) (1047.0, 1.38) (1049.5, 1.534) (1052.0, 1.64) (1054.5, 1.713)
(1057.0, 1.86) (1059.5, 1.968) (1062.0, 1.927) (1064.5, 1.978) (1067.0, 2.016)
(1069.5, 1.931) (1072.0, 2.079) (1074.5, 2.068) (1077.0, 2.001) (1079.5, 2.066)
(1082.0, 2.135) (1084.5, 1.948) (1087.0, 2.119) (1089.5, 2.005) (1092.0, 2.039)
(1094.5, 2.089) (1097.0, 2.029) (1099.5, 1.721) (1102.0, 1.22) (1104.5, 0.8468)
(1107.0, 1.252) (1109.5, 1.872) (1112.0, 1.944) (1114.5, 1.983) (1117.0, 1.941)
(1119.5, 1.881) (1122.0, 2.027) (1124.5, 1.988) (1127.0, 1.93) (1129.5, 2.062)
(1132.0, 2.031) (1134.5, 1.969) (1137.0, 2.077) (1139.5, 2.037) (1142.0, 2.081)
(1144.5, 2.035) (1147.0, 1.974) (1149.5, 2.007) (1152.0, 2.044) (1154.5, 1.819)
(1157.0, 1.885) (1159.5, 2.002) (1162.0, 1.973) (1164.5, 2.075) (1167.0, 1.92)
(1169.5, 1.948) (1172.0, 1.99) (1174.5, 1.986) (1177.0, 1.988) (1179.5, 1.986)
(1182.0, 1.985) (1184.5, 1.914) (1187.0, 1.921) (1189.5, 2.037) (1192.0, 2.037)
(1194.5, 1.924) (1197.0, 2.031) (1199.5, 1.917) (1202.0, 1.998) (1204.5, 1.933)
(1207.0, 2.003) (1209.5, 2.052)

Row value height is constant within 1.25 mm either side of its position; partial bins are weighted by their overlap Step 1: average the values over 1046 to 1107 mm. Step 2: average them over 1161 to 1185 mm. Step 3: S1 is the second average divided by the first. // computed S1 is 1.08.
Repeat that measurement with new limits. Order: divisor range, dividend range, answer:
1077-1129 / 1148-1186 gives 1.06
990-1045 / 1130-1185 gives 1.02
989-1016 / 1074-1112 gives 0.88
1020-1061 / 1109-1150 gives 1.16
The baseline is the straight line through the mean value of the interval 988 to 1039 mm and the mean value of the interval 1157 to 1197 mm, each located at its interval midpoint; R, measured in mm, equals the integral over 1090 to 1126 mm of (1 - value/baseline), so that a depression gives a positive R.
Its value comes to 3.9 mm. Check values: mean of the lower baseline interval 2.02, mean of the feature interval 1.78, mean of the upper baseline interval 1.98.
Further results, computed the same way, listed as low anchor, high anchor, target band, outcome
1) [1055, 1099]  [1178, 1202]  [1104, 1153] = 1.9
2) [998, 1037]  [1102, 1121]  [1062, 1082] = -2.2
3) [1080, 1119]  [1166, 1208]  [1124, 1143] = -1.5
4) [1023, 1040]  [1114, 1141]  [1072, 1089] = -1.5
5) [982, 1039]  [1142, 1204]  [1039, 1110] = 8.0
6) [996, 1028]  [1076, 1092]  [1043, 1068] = 4.3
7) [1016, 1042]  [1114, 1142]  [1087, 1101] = -0.1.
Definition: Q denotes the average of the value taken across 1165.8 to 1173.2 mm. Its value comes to 1.95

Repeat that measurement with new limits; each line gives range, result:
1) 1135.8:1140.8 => 2.06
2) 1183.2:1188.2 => 1.92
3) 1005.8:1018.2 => 2.19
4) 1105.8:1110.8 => 1.57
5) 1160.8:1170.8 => 1.98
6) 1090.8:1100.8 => 1.97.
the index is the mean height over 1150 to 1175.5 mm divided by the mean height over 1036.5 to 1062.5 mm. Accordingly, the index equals 1.2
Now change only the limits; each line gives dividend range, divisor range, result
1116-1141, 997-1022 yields 0.93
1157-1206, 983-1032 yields 0.94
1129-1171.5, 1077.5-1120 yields 1.09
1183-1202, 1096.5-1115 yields 1.25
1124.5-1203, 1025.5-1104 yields 1.10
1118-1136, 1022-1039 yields 1.08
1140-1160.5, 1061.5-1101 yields 0.99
